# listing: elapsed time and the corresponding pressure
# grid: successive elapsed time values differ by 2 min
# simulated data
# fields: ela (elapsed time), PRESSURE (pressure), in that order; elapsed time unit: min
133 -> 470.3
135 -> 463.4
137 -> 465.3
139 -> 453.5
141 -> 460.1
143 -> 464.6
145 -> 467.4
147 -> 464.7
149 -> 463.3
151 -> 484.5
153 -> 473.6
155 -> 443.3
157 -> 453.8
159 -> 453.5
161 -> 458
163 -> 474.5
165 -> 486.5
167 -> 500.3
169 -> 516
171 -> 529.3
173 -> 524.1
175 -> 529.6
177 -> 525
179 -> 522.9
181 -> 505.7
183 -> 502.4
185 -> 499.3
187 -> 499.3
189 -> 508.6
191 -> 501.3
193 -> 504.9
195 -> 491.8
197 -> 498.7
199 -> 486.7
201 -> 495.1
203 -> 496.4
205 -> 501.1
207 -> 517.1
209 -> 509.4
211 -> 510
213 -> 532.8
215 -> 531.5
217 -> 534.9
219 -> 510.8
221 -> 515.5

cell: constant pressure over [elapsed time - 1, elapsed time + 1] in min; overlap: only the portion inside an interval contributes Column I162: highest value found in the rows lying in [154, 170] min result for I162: 516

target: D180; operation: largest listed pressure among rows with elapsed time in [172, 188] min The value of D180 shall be 529.6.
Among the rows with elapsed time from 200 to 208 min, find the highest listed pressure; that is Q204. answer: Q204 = 517.1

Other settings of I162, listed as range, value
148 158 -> 484.5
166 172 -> 529.3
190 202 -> 504.9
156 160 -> 453.8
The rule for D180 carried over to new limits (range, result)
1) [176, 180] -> 525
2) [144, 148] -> 467.4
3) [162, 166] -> 486.5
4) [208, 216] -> 532.8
